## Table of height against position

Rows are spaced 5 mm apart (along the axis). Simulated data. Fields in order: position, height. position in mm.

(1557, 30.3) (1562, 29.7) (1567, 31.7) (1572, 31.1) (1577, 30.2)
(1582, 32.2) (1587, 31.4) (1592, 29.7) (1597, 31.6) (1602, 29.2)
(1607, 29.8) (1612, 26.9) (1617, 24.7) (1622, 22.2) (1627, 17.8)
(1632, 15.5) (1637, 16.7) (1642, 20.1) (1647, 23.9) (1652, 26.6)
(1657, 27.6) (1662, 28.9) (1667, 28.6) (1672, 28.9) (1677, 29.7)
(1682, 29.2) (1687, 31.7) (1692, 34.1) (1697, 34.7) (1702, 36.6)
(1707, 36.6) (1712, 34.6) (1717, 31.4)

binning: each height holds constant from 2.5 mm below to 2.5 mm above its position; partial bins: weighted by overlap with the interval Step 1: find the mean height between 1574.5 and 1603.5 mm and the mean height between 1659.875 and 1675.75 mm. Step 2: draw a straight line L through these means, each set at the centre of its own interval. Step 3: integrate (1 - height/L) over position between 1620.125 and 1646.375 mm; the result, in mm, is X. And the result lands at 9.67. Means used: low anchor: 30.8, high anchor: 28.9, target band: 18.8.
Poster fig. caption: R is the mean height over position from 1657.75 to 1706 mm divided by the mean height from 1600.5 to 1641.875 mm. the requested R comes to 1.39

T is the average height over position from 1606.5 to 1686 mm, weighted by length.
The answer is 24.8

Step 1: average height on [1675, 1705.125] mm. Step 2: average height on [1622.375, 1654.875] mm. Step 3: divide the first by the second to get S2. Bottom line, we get 1.61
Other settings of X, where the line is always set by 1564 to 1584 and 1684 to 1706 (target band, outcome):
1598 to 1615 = 1.7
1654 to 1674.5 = 3.1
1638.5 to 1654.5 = 4.8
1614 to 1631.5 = 6.2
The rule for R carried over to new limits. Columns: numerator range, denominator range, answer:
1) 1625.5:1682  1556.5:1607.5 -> 0.79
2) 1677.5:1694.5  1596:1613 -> 1.07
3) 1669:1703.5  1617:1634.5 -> 1.65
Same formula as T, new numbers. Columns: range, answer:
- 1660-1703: 31.2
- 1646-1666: 27.1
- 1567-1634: 27.4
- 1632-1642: 17.2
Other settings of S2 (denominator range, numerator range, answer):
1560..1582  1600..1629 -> 0.81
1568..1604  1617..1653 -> 0.66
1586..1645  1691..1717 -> 1.43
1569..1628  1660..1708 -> 1.12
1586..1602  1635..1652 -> 0.70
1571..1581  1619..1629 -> 0.66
